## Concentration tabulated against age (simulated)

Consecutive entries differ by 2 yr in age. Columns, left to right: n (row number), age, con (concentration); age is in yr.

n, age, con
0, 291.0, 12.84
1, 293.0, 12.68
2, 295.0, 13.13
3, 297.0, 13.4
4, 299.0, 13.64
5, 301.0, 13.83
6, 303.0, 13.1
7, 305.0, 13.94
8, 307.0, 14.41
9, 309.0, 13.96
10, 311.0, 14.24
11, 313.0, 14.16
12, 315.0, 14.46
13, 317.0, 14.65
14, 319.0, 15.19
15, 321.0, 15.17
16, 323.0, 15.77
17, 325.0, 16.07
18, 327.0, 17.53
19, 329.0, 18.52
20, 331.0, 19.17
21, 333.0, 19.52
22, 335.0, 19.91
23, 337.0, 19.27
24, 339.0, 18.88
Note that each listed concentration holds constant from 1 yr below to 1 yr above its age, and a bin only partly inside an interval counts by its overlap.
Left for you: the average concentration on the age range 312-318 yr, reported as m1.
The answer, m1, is 14.4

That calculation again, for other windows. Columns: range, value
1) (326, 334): 18.7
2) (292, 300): 13.2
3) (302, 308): 13.8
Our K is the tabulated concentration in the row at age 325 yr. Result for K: 16.07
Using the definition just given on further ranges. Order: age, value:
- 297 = 13.4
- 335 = 19.91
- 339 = 18.88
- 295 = 13.13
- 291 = 12.84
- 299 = 13.64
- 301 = 13.83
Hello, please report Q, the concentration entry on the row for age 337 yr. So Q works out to 19.27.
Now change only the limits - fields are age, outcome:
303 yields 13.1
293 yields 12.68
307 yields 14.41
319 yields 15.19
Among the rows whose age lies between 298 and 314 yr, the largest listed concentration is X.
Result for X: 14.41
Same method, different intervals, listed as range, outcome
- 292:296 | 13.13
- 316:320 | 15.19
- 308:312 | 14.24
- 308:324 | 15.77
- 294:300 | 13.64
